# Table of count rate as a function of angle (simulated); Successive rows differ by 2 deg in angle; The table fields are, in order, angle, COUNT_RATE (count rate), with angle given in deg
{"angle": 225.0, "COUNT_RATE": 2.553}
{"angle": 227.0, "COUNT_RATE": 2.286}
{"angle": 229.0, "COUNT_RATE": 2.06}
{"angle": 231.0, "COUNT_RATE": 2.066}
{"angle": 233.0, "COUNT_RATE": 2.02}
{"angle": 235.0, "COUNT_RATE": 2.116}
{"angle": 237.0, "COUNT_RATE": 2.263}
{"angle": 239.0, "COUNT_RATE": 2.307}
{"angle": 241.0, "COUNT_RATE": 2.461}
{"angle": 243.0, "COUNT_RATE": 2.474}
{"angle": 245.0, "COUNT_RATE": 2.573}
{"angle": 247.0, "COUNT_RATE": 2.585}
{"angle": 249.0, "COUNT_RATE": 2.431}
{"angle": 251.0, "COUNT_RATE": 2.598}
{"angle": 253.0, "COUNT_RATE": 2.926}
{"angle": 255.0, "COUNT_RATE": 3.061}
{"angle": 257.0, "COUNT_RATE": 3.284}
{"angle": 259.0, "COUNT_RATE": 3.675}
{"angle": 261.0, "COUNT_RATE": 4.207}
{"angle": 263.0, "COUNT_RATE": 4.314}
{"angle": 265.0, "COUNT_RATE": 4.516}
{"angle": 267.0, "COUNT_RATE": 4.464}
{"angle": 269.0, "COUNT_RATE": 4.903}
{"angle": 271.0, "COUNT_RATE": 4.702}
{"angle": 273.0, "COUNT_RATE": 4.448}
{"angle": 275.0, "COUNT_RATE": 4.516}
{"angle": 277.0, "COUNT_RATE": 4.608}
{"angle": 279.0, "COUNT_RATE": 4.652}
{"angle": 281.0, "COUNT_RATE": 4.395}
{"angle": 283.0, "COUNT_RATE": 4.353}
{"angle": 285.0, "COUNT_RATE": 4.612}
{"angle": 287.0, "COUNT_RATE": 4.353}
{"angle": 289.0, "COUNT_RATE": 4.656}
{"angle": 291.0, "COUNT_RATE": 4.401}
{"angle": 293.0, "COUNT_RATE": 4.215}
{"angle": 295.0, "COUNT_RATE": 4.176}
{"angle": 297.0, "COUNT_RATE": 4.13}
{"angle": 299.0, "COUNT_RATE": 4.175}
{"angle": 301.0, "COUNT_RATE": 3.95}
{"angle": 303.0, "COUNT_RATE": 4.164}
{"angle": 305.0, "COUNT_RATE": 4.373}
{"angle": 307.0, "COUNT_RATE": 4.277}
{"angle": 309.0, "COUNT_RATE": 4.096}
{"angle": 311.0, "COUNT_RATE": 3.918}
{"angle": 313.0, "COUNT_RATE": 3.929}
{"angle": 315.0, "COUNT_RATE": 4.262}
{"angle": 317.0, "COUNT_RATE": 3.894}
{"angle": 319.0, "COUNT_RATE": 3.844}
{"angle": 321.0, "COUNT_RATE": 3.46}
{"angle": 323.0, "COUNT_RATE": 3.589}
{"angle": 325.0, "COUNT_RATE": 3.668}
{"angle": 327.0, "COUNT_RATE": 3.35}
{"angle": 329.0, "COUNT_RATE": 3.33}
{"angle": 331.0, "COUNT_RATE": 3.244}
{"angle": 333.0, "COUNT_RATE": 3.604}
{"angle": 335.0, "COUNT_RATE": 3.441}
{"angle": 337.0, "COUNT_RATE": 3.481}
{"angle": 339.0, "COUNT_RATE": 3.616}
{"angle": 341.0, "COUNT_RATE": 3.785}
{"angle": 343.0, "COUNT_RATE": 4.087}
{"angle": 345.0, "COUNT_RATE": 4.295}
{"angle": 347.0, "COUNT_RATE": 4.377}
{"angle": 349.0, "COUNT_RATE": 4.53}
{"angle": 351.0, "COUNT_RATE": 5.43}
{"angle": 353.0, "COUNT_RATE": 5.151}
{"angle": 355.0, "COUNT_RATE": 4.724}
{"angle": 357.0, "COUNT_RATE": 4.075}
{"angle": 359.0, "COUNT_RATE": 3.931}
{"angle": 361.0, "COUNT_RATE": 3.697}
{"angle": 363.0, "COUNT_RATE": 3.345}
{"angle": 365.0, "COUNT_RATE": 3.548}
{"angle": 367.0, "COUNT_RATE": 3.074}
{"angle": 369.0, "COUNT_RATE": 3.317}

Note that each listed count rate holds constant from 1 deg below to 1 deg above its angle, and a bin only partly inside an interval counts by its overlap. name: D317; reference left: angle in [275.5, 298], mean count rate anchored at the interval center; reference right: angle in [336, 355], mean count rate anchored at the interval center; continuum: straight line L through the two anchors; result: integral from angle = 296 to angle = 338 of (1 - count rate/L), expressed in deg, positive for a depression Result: 5.32 deg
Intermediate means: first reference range 4.42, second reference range 4.33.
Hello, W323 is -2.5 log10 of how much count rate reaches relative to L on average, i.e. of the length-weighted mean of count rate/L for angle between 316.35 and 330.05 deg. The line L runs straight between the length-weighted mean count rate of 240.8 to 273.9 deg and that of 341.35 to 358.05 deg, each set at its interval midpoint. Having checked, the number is 0.187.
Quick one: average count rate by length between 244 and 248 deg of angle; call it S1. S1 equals 2.58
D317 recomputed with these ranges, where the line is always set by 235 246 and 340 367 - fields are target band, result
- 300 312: -2.45 deg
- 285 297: -4.41 deg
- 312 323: -0.73 deg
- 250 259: -1.48 deg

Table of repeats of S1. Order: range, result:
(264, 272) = 4.65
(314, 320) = 4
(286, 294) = 4.41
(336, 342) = 3.63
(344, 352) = 4.66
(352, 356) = 4.94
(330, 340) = 3.48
